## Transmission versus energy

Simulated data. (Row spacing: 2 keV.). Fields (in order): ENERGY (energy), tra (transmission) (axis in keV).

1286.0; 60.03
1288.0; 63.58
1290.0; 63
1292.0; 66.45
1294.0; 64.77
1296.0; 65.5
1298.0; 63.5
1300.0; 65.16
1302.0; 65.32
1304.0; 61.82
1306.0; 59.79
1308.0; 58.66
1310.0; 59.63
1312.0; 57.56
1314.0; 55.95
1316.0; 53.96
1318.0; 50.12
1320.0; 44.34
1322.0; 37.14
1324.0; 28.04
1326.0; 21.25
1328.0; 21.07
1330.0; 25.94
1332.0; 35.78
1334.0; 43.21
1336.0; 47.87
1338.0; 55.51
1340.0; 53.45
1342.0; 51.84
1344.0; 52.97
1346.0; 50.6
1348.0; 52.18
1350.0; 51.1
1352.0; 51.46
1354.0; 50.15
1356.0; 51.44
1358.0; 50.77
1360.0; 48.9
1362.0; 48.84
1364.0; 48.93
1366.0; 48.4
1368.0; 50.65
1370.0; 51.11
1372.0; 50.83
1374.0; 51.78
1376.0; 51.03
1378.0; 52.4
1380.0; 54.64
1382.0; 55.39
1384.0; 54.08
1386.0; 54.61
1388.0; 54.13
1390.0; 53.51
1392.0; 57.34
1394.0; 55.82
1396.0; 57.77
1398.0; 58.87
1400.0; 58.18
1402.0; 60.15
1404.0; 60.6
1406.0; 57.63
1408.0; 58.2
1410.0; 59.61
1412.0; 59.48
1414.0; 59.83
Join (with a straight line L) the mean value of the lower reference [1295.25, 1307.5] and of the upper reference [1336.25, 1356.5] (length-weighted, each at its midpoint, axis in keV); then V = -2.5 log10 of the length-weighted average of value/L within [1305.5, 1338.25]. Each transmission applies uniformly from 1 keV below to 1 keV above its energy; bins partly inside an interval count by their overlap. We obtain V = 0.31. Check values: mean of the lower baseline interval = 63.3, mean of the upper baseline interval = 51.9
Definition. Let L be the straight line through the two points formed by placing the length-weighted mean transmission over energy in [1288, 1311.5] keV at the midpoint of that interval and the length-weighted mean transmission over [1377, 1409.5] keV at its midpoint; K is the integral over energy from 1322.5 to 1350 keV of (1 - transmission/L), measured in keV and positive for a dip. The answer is 8.4 keV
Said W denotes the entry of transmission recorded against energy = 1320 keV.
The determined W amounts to 44.34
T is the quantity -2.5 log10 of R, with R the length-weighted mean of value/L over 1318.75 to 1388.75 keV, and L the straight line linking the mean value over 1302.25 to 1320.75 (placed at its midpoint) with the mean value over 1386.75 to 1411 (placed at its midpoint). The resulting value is 0.20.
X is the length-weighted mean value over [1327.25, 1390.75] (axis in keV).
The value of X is 49.3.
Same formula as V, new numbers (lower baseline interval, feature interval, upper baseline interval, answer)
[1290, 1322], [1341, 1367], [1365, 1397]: 0.10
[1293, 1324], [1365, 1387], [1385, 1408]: 0.10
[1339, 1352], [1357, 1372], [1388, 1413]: 0.09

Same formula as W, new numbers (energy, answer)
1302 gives 65.32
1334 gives 43.21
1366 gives 48.4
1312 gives 57.56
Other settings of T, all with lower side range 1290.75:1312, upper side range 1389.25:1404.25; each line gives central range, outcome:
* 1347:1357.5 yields 0.173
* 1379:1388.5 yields 0.073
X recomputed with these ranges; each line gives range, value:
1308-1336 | 41.9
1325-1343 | 39.5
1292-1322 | 58.5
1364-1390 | 52.3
